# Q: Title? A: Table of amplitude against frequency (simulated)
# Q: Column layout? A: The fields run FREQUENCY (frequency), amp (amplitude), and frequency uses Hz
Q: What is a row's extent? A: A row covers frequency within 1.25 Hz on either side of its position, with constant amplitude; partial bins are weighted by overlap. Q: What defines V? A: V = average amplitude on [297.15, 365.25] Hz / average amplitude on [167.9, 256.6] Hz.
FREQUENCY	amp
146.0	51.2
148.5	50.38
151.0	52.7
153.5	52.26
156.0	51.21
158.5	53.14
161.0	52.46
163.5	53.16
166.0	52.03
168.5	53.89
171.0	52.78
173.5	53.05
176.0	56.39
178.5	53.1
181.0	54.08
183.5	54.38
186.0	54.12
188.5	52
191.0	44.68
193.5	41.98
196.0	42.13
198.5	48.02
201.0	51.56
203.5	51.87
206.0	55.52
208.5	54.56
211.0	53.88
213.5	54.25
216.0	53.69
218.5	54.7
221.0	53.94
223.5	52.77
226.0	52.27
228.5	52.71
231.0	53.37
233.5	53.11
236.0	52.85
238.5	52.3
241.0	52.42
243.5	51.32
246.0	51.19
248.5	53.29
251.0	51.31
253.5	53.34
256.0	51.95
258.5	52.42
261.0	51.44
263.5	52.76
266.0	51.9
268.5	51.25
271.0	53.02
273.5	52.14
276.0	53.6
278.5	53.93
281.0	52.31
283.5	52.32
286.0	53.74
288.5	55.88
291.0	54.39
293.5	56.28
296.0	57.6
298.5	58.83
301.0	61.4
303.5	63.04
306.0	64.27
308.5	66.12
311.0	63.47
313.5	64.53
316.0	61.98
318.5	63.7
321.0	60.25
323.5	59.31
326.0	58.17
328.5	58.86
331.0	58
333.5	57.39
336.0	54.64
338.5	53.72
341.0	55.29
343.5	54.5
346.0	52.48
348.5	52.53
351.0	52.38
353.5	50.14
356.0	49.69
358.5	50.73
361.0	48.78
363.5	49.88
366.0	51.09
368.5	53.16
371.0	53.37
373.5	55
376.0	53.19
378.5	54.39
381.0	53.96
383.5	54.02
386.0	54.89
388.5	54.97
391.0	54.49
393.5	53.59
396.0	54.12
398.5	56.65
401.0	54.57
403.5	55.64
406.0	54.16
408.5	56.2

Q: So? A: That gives 1.10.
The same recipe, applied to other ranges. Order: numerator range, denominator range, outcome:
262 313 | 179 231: 1.09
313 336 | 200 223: 1.11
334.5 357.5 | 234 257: 1.01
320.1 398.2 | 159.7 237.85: 1.04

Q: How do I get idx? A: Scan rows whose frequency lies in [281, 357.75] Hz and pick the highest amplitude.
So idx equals 66.12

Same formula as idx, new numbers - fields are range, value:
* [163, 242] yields 56.39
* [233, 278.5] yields 53.93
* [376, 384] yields 54.39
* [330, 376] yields 58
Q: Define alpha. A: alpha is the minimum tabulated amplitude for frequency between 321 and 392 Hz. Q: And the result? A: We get 48.78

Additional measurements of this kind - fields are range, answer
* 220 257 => 51.19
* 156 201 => 41.98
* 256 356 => 49.69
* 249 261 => 51.31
